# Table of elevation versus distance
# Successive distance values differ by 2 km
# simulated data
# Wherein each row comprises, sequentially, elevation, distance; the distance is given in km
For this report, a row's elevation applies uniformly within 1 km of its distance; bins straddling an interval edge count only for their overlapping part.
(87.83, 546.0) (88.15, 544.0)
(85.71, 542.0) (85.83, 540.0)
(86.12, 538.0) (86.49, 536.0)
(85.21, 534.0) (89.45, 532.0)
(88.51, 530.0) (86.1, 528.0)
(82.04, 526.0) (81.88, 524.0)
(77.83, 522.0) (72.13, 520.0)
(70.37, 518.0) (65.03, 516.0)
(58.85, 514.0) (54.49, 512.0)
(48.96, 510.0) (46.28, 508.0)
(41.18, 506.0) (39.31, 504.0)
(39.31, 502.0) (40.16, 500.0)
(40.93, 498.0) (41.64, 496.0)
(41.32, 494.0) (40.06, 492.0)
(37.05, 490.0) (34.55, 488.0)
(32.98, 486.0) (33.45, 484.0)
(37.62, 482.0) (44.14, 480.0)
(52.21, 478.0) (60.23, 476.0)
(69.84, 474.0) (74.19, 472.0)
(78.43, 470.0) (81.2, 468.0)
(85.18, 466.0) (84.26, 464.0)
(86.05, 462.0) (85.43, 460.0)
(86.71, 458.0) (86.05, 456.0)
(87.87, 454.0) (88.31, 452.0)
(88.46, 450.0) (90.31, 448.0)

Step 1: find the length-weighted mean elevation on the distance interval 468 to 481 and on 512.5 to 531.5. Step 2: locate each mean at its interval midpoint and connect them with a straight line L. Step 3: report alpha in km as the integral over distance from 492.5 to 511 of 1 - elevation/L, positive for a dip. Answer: 7.5 km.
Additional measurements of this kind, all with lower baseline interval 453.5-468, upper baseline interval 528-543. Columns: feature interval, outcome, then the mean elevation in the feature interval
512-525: 2.51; 69.7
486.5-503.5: 9.26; 39.2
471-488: 7.17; 49.6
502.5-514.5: 5.41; 47.4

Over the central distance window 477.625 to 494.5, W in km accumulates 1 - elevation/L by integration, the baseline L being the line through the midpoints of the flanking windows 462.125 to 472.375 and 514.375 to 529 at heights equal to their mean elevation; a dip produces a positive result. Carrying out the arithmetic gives 8.66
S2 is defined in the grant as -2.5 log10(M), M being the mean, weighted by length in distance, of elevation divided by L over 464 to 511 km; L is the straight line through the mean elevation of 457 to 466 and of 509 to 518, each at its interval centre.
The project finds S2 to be 0.40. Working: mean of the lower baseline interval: 85.6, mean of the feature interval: 50.3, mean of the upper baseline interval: 58.3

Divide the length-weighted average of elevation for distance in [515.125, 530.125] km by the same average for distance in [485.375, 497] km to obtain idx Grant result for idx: 2.03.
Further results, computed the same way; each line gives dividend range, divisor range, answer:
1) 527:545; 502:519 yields 1.66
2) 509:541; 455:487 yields 1.13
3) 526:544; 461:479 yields 1.16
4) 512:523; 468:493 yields 1.33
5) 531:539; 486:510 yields 2.16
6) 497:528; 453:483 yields 0.79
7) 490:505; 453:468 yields 0.47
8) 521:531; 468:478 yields 1.19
